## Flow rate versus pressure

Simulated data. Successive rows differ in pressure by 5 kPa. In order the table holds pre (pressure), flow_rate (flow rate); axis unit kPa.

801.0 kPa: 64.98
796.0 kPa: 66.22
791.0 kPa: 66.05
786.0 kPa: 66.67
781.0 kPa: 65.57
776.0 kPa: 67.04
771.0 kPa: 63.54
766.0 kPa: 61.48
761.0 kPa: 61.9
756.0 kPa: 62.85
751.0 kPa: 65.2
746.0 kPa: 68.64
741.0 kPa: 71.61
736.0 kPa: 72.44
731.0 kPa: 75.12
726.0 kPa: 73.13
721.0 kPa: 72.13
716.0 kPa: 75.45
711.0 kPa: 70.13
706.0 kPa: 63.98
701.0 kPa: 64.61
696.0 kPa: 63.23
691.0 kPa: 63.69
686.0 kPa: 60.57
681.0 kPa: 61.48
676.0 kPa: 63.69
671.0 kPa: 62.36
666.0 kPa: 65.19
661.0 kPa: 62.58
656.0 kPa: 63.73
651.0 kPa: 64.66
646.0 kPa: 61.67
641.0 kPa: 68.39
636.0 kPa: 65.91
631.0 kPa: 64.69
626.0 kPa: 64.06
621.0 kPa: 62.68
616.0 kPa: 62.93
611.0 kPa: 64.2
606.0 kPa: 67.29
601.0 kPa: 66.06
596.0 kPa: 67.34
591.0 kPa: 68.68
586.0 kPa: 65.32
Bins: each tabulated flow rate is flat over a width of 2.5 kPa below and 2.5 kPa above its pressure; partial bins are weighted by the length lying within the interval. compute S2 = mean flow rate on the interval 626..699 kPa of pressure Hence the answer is 63.7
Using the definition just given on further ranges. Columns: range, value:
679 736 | 67.9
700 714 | 66.7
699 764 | 69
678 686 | 61.3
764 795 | 65.2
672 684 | 62.5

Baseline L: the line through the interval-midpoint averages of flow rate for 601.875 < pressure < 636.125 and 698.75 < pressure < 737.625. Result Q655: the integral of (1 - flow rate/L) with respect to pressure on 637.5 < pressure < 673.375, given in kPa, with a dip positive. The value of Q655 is 1.4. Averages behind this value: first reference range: 64.5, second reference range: 70.9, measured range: 64.1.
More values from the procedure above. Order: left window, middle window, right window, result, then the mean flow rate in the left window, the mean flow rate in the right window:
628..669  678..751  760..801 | -3.8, 64.6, 64.9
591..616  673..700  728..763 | 1.9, 66.1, 68.4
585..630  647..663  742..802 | 0.4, 65.4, 65.2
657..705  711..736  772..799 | -3.5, 63.1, 66.1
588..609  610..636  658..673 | 0.8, 67.2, 63.4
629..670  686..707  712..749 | 1.7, 64.5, 72.4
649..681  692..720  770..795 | -1.4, 63.5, 65.9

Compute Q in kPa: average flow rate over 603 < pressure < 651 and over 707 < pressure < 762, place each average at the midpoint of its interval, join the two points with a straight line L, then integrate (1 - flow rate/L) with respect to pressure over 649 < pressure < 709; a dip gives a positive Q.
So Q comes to 3.4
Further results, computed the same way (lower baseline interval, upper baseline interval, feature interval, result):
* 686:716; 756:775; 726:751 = -2.9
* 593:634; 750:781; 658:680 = 0.4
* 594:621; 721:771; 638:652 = 0.2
